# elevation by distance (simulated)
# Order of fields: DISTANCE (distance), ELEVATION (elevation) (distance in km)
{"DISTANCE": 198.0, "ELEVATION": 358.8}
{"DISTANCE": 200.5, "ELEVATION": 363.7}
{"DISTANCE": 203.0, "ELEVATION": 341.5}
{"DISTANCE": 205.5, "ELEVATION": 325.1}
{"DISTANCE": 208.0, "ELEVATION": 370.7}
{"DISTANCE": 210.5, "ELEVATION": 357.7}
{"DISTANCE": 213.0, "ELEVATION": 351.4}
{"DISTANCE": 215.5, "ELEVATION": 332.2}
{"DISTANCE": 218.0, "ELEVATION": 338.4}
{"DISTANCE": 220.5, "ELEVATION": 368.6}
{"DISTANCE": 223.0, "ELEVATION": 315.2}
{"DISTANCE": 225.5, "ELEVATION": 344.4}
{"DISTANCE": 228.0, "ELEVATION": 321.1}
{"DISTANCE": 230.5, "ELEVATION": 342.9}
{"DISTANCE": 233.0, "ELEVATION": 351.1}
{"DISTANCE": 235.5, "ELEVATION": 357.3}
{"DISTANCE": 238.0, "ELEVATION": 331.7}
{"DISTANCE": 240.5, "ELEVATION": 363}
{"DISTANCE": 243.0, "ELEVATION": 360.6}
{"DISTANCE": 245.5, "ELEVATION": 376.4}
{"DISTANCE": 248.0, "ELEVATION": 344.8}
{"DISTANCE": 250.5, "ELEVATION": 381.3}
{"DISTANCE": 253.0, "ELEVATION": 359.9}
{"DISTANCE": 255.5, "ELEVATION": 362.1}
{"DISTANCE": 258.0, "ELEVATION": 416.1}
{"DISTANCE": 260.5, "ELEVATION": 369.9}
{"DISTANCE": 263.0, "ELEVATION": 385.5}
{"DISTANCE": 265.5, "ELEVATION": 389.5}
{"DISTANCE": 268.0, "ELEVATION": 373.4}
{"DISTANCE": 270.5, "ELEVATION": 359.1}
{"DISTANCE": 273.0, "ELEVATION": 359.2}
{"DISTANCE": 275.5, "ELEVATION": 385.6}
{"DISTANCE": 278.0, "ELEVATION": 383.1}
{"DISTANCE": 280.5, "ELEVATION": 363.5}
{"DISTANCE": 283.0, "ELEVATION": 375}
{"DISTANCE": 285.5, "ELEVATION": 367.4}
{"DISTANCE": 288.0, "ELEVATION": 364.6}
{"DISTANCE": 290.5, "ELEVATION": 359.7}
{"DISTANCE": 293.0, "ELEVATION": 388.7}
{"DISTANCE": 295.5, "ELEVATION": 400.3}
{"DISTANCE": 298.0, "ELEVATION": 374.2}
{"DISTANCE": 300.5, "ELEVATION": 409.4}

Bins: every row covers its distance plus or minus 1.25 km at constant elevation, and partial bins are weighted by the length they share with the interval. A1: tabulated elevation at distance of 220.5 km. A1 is 368.6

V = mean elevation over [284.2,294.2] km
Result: 370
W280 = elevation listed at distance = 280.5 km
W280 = 363.5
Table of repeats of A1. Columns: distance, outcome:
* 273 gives 359.2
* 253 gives 359.9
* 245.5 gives 376.4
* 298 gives 374.2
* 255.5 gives 362.1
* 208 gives 370.7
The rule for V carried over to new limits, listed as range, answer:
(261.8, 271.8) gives 377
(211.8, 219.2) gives 341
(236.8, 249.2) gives 355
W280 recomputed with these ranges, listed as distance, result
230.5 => 342.9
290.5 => 359.7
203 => 341.5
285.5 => 367.4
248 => 344.8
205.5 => 325.1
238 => 331.7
